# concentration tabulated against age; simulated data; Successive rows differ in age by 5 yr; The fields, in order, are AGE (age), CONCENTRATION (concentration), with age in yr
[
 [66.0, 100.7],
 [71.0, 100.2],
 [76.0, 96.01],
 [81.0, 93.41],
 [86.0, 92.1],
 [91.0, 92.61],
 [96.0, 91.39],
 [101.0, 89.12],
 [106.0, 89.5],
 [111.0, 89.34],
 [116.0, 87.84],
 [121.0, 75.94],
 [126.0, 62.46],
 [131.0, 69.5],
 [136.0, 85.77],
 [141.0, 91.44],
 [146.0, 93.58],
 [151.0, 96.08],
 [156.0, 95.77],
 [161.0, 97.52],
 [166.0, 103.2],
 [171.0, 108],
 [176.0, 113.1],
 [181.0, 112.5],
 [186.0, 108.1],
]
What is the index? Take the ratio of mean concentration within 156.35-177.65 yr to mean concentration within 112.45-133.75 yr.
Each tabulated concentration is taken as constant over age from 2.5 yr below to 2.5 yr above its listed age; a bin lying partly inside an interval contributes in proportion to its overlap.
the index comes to 1.39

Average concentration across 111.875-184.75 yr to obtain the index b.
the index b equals 92.5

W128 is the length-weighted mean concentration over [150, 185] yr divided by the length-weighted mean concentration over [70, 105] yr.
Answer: 1.12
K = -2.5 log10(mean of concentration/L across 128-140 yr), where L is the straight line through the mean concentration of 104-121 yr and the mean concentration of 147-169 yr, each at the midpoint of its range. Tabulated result 0.17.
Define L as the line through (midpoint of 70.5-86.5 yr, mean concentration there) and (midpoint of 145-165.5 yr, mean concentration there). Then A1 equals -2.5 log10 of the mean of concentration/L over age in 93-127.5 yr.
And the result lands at 0.14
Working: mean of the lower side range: 95.2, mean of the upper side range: 96.6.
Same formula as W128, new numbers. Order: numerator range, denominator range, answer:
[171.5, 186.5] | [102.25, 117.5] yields 1.25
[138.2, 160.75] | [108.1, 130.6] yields 1.21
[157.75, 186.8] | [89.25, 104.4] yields 1.17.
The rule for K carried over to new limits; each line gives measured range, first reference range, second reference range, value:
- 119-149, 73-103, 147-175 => 0.215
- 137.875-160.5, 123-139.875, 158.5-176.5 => -0.062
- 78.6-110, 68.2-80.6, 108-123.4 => -0.001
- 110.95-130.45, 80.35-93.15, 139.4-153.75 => 0.214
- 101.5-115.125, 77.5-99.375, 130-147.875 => 0.009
